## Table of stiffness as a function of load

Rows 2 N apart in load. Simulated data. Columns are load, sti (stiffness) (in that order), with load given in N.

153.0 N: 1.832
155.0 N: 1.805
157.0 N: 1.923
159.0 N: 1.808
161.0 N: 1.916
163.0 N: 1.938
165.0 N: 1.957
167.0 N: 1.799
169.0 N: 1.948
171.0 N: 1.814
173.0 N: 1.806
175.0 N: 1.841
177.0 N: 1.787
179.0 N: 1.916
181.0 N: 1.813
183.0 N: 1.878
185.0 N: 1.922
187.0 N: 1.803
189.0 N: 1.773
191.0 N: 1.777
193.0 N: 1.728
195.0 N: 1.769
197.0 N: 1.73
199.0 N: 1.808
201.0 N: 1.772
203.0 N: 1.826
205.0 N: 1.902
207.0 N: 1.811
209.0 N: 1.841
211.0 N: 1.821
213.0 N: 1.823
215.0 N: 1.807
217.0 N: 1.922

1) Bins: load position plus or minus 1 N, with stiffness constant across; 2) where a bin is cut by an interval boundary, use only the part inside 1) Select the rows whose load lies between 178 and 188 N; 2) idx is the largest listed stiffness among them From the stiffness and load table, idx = 1.922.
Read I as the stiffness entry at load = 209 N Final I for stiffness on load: 1.841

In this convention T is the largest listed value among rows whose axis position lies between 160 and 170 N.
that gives 1.957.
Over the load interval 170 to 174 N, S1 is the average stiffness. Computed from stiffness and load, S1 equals 1.81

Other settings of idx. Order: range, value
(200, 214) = 1.902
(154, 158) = 1.923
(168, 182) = 1.948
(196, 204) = 1.826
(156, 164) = 1.938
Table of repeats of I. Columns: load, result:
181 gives 1.813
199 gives 1.808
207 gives 1.811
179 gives 1.916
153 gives 1.832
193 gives 1.728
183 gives 1.878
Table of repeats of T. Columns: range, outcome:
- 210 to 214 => 1.823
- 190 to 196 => 1.777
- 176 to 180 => 1.916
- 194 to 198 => 1.769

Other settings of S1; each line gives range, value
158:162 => 1.86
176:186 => 1.86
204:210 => 1.85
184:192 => 1.82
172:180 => 1.84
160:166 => 1.94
